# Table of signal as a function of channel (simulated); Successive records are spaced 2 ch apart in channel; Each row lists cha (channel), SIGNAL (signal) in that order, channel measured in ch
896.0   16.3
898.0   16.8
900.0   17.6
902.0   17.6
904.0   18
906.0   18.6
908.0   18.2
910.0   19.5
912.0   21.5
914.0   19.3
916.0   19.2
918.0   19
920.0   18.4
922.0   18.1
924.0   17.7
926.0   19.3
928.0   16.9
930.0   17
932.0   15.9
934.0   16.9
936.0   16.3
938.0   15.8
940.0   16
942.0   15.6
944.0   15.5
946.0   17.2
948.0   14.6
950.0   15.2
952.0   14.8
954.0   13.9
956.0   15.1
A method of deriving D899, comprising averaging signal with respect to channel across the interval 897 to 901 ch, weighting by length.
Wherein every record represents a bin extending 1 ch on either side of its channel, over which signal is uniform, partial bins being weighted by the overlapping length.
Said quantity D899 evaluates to 17.2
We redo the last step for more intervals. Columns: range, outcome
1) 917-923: 18.5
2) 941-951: 15.6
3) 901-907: 18.1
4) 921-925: 17.9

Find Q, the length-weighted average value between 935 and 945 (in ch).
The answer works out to 15.8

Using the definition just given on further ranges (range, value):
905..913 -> 19.5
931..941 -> 16.2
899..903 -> 17.6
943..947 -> 16.4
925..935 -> 17.2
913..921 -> 19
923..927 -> 18.5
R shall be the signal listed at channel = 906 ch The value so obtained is 18.6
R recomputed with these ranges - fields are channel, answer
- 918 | 19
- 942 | 15.6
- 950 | 15.2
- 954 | 13.9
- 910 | 19.5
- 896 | 16.3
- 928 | 16.9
